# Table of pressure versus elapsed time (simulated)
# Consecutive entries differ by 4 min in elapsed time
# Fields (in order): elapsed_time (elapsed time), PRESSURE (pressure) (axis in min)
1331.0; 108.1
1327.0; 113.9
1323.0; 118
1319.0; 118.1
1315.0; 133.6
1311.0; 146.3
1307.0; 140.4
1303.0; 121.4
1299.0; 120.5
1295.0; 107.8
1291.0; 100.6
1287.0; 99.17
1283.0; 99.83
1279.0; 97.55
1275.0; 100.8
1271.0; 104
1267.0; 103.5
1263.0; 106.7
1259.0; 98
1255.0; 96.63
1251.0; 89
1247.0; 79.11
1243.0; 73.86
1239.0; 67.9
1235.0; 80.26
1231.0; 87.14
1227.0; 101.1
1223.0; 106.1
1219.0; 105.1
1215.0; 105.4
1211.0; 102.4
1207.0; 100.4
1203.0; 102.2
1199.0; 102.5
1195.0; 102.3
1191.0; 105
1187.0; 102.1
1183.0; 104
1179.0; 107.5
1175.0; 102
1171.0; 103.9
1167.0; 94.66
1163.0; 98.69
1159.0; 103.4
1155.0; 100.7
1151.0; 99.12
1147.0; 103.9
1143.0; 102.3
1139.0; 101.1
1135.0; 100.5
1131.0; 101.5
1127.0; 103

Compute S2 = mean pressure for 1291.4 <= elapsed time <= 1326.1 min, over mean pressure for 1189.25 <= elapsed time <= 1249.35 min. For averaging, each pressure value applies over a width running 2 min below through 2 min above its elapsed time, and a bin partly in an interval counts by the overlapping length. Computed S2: 1.31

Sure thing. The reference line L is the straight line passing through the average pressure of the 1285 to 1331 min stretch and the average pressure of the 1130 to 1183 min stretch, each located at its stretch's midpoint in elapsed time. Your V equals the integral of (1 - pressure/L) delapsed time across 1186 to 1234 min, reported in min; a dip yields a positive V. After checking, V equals 2.9 min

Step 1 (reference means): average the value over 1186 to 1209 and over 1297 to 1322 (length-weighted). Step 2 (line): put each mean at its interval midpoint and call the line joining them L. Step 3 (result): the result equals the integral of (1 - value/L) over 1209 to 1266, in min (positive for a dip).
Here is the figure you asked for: 9.6 min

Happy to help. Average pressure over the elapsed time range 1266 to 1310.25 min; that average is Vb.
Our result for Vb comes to 110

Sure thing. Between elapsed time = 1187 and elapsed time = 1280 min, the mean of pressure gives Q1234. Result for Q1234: 96.5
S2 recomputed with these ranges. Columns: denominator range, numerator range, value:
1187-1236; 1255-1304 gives 1.04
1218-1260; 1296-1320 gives 1.46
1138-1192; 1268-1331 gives 1.12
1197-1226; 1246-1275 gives 0.94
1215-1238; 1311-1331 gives 1.28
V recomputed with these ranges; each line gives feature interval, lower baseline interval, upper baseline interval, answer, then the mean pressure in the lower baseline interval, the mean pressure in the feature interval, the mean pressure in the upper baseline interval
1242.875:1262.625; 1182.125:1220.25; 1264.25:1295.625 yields 2.3 min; 103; 90.2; 102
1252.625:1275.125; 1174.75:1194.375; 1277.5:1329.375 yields 2.2 min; 104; 101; 117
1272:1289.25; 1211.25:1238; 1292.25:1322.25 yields 2.5 min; 96.7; 99.6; 126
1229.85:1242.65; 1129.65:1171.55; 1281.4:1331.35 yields 3.8 min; 101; 77.3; 118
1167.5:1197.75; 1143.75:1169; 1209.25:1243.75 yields -1.9 min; 100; 103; 92.7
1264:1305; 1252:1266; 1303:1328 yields 2.6 min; 99.8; 106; 128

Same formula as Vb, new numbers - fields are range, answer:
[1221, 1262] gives 88.4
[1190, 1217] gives 103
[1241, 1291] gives 95.9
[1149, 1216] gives 102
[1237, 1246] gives 71.8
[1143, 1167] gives 101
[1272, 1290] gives 99.7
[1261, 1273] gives 105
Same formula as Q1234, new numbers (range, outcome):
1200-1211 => 102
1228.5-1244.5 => 78.1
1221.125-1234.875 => 95.6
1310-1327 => 126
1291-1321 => 125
